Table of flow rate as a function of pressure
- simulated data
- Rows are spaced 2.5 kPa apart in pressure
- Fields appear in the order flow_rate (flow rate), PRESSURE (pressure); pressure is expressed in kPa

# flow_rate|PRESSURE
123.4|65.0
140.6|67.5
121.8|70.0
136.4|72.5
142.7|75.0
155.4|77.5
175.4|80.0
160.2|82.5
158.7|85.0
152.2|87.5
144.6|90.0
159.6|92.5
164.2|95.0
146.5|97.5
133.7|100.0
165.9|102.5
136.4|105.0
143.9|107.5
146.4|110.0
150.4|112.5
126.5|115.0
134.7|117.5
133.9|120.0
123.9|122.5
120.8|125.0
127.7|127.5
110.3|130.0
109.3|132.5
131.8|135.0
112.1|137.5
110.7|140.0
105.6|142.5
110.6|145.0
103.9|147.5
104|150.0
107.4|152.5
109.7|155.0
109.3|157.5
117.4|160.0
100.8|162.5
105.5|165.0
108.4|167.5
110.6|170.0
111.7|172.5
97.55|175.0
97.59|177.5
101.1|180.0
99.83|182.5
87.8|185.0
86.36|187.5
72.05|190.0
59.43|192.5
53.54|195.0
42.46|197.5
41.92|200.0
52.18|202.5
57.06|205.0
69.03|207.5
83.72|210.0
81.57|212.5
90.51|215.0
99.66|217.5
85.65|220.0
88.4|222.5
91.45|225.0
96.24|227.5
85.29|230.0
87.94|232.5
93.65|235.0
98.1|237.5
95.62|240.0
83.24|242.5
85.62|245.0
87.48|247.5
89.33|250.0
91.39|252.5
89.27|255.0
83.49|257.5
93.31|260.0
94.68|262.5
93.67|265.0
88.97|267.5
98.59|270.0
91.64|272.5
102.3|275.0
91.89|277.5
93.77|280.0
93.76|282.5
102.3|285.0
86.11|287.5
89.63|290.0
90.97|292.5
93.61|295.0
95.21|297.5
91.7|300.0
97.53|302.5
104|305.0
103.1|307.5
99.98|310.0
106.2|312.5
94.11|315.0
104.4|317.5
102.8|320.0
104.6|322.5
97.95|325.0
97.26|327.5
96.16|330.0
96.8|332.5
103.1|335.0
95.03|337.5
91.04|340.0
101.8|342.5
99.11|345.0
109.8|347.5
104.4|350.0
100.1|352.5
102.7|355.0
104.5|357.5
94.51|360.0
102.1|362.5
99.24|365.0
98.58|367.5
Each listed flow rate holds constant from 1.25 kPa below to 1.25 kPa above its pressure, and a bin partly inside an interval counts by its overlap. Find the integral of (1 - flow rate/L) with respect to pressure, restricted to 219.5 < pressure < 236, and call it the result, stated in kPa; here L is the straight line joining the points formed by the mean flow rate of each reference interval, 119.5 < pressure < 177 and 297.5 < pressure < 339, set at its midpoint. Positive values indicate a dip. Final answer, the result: 2.51 kPa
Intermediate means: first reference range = 112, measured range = 89.9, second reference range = 99.5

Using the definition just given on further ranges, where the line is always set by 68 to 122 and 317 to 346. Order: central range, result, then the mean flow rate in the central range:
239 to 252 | 3.1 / 88.3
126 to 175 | 9.0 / 111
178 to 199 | 8.6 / 75.7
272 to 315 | 4.2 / 96.1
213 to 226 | 3.3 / 90.6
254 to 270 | 3.1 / 91.2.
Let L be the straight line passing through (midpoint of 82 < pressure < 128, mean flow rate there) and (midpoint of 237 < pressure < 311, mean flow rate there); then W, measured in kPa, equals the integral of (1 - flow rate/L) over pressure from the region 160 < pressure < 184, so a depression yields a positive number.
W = 3.79 kPa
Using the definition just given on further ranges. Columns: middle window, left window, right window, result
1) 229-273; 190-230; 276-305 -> -3.7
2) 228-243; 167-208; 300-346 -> -0.9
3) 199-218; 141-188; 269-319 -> 5.7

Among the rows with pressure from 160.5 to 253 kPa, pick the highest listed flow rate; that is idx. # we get 111.7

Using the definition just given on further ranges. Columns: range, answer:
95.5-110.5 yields 165.9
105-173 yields 150.4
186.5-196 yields 86.36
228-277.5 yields 102.3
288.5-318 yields 106.2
